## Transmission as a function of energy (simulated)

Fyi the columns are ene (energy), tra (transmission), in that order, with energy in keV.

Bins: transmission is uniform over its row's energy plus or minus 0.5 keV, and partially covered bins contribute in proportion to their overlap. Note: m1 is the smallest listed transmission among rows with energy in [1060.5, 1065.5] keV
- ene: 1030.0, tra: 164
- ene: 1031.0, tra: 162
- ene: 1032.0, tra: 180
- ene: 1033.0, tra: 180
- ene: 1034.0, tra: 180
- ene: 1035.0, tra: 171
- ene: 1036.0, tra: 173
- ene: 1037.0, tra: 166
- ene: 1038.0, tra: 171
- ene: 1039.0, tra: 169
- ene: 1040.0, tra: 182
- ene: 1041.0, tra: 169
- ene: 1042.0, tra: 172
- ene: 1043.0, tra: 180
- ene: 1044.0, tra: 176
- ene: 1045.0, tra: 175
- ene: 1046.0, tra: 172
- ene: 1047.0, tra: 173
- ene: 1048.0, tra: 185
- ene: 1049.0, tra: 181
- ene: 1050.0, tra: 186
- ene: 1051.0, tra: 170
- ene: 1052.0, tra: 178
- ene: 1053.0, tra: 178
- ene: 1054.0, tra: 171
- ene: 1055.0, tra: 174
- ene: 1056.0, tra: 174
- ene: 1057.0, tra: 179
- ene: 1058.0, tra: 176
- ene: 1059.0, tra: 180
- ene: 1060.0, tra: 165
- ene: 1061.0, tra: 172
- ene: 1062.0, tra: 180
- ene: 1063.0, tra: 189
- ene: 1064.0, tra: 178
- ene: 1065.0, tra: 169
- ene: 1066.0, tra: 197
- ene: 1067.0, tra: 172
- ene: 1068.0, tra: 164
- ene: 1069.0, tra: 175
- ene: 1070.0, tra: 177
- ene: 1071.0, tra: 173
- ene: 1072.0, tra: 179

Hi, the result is 169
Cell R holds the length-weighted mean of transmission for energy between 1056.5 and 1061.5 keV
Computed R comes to 174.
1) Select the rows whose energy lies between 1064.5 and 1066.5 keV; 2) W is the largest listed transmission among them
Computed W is 197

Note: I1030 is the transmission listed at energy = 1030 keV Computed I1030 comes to 164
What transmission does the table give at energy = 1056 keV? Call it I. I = 174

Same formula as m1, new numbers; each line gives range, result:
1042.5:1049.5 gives 172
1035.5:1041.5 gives 166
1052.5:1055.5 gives 171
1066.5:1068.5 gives 164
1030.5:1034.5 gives 162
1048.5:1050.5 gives 181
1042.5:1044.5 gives 176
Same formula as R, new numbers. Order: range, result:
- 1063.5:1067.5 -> 179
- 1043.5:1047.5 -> 174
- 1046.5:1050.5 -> 181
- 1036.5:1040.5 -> 172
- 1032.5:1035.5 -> 177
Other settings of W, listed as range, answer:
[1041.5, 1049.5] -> 185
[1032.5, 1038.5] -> 180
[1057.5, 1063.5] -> 189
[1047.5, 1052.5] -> 186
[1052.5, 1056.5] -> 178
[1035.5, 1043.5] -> 182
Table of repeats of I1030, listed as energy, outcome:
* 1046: 172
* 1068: 164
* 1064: 178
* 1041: 169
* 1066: 197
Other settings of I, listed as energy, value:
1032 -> 180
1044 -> 176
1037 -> 166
